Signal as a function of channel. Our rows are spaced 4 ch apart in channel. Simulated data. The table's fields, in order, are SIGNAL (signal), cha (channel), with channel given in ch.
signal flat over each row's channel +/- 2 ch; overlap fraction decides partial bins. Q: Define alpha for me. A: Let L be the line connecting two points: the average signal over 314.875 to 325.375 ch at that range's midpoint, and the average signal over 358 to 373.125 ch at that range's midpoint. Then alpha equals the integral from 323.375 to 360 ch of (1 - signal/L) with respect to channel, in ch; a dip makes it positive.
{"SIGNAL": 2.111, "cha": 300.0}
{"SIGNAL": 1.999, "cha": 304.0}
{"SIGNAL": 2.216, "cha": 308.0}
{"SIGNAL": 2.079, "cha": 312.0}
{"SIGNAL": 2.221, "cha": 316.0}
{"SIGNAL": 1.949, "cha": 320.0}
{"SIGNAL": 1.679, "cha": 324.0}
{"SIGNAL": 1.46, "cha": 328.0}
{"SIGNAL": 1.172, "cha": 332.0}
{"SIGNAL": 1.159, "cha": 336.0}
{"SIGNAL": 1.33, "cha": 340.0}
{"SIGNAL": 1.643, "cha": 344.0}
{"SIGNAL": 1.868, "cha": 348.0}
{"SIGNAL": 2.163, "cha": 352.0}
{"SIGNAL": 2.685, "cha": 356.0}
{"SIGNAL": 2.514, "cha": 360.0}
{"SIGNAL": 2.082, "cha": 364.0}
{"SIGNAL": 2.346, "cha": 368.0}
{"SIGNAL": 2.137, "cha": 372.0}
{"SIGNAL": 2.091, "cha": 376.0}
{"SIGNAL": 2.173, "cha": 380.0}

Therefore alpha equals 6.7 ch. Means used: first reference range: 1.94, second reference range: 2.28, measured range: 1.73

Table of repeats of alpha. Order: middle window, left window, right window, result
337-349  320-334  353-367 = 2.4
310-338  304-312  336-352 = 3.6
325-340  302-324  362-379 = 5.7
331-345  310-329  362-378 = 4.8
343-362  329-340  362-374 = -4.9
